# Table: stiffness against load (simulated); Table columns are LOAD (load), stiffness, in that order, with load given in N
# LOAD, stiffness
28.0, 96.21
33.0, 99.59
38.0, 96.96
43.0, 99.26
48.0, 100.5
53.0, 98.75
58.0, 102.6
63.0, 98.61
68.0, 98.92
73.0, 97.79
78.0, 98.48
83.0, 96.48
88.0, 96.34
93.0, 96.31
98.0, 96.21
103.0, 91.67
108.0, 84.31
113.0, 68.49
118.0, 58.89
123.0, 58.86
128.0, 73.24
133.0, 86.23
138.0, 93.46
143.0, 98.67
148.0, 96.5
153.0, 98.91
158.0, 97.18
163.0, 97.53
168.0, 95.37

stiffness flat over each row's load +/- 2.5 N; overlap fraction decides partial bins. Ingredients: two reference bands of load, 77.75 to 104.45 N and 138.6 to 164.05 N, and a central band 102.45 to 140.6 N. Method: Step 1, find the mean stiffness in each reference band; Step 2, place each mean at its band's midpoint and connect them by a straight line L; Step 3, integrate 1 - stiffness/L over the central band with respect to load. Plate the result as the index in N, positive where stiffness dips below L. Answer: 8.1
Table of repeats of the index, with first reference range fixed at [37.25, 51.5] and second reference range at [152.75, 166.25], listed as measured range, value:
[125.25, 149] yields 2.18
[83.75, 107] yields 0.92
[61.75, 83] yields 0.12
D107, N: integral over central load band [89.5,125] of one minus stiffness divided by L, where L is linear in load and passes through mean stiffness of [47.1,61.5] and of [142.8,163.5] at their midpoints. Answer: 6.8 N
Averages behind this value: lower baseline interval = 100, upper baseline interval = 97.7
